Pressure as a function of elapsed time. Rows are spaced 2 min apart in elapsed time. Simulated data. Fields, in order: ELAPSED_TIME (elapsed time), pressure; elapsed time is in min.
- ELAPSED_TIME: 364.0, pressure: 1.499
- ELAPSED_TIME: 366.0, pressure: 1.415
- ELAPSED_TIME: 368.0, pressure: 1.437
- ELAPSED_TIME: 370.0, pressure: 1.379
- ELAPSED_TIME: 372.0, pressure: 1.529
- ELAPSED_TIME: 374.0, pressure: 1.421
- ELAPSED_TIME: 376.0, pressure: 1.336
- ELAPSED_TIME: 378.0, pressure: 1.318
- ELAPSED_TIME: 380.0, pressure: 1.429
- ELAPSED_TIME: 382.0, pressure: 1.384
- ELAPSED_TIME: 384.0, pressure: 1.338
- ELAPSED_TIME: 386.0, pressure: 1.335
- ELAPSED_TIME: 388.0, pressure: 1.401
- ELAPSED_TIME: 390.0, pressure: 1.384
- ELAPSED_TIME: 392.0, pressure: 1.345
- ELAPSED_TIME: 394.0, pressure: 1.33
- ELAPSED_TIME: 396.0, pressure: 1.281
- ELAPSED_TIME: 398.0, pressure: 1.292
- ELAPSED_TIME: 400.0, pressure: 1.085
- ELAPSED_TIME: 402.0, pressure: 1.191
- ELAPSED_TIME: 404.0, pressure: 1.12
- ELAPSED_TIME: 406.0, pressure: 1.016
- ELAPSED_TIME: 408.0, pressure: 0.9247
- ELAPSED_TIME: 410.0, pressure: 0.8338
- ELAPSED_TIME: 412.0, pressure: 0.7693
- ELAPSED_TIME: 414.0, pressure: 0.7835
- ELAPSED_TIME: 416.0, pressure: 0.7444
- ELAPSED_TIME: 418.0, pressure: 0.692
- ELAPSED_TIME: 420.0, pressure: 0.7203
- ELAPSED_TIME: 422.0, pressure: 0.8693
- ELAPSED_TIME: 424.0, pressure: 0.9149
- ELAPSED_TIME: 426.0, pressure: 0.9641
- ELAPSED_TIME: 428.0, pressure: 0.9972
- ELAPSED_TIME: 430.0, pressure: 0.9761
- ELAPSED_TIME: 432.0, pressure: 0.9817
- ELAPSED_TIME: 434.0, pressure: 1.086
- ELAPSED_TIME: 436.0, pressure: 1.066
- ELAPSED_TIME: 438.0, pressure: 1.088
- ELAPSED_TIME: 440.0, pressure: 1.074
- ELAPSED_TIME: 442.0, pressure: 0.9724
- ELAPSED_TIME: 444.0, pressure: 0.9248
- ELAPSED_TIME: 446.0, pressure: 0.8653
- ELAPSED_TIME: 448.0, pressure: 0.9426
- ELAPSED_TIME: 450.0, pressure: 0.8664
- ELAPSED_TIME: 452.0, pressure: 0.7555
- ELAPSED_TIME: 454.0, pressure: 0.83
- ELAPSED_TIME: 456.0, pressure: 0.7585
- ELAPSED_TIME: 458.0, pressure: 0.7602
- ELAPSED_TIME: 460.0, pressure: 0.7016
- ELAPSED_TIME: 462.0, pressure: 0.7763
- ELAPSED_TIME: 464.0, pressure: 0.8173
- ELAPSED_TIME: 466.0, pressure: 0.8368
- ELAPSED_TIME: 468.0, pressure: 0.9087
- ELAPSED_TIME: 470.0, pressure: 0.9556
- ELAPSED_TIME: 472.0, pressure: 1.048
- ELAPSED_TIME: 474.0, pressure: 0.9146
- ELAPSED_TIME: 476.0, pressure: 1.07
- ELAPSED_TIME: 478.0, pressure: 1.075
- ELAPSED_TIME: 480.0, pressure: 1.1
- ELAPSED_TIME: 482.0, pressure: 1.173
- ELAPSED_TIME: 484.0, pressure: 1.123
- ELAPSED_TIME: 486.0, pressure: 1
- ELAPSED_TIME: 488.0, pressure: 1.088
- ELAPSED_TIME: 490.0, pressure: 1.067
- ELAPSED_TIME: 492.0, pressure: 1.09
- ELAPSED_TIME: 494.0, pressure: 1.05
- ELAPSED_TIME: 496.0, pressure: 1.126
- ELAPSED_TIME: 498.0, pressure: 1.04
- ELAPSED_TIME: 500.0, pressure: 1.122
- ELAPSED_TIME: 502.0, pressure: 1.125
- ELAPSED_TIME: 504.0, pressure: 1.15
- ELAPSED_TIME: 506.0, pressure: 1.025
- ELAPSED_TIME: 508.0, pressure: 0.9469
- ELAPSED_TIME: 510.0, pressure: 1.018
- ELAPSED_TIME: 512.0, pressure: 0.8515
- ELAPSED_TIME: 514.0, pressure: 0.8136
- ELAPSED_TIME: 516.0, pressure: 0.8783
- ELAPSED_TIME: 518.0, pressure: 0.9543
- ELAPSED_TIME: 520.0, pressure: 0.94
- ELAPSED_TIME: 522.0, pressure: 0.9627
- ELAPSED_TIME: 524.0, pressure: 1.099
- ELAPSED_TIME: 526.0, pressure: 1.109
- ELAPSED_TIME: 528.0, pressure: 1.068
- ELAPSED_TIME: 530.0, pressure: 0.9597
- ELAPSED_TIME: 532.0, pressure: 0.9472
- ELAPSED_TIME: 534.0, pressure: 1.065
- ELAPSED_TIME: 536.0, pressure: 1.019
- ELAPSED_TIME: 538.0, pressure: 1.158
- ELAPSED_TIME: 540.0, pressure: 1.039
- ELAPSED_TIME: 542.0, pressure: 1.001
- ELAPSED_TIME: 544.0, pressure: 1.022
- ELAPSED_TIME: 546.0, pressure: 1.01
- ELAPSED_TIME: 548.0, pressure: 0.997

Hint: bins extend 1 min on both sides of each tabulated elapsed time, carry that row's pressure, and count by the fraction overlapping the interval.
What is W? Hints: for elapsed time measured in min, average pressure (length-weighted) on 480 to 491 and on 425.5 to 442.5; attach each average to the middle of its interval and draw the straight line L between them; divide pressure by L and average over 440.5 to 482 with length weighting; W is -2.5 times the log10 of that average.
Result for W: 0.18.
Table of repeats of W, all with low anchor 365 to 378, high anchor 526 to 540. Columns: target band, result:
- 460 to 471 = 0.38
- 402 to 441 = 0.35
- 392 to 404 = 0.10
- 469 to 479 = 0.16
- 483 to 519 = 0.09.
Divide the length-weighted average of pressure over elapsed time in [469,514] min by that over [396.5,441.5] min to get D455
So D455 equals 1.08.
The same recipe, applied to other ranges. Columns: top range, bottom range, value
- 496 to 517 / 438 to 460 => 1.14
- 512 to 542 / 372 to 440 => 0.90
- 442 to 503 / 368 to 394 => 0.70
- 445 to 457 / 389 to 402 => 0.65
